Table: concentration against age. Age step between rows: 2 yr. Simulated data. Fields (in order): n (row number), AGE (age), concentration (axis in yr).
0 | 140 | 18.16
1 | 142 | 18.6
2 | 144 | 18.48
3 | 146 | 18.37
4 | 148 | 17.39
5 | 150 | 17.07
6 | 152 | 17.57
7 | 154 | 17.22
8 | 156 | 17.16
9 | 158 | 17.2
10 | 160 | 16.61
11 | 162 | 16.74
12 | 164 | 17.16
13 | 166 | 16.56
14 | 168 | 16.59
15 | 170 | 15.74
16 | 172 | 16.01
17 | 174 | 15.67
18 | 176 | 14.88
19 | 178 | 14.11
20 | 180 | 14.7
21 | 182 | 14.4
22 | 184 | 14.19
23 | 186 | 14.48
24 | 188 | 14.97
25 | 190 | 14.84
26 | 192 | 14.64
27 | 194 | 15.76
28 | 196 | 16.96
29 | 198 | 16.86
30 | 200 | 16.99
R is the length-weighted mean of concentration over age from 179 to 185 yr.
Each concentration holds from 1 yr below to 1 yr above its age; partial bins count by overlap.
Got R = 14.4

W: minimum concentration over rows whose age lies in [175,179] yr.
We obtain 14.11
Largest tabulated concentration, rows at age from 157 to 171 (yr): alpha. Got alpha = 17.2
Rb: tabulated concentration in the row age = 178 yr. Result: 14.11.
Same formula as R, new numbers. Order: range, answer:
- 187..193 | 14.8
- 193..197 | 16.4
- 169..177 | 15.6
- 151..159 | 17.3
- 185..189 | 14.7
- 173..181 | 14.8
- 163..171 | 16.5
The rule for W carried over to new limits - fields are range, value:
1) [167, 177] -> 14.88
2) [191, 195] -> 14.64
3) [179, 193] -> 14.19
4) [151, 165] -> 16.61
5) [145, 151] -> 17.07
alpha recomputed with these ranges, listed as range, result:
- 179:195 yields 15.76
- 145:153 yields 18.37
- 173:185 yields 15.67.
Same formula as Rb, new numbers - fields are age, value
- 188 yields 14.97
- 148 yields 17.39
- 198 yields 16.86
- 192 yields 14.64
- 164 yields 17.16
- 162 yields 16.74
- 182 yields 14.4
